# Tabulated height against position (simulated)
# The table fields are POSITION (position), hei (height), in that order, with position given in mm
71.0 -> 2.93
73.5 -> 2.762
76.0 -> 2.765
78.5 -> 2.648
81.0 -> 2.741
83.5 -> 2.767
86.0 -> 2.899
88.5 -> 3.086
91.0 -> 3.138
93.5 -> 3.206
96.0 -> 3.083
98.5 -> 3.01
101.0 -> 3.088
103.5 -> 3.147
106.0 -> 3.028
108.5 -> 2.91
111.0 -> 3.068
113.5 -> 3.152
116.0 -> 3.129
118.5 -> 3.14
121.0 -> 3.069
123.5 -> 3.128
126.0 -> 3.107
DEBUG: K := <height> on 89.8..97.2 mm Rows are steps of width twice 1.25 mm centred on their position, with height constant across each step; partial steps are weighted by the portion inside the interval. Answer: 3.14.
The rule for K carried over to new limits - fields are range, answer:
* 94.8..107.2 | 3.07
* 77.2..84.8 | 2.72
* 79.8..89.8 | 2.88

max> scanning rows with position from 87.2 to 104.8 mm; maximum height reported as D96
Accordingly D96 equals 3.206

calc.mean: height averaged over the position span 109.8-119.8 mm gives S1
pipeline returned 3.12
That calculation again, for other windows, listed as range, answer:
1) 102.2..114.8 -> 3.06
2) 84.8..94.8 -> 3.08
